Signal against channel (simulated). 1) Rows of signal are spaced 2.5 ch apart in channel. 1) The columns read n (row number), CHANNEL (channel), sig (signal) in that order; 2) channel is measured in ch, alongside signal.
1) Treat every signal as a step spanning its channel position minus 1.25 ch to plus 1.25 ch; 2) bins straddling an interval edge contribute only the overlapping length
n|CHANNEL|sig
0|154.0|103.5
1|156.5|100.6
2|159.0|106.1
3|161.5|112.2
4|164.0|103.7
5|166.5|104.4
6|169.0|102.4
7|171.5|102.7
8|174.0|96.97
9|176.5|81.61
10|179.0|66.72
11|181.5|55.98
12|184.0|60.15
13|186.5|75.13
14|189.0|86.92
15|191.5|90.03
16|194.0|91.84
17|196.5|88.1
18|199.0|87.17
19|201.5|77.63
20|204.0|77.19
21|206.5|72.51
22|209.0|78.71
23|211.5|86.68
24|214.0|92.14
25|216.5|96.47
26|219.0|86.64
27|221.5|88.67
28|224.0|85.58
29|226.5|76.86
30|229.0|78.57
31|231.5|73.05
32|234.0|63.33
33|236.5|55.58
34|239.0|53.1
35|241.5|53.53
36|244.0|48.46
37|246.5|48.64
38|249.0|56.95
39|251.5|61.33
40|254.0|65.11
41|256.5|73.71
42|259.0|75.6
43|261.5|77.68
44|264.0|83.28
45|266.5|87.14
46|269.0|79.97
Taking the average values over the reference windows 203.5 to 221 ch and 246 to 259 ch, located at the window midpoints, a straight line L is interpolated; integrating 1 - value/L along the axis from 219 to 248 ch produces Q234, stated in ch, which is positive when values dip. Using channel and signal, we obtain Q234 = 2.9 ch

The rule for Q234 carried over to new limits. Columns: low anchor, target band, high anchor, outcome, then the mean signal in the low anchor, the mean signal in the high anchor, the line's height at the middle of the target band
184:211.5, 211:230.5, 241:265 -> -3.04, 81.7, 64.6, 74.6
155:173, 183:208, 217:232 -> 3.28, 104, 82.7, 93.1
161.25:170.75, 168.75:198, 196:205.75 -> 3.28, 105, 81.6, 93.2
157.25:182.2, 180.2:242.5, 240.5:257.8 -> -1.91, 94.2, 58.4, 75.4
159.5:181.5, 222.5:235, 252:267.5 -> 0.99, 94.4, 76.2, 82.5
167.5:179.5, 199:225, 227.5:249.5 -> -4.38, 91.8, 59.3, 72.6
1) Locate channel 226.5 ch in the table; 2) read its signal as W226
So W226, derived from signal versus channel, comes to 76.86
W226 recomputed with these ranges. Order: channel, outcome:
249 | 56.95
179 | 66.72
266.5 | 87.14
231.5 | 73.05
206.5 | 72.51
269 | 79.97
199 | 87.17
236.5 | 55.58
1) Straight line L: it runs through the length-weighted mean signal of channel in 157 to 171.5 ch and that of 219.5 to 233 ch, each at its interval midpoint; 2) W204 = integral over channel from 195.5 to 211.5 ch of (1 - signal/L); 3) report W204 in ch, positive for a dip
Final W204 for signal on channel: 1.6 ch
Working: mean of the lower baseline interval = 105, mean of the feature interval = 80.6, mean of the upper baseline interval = 80.6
